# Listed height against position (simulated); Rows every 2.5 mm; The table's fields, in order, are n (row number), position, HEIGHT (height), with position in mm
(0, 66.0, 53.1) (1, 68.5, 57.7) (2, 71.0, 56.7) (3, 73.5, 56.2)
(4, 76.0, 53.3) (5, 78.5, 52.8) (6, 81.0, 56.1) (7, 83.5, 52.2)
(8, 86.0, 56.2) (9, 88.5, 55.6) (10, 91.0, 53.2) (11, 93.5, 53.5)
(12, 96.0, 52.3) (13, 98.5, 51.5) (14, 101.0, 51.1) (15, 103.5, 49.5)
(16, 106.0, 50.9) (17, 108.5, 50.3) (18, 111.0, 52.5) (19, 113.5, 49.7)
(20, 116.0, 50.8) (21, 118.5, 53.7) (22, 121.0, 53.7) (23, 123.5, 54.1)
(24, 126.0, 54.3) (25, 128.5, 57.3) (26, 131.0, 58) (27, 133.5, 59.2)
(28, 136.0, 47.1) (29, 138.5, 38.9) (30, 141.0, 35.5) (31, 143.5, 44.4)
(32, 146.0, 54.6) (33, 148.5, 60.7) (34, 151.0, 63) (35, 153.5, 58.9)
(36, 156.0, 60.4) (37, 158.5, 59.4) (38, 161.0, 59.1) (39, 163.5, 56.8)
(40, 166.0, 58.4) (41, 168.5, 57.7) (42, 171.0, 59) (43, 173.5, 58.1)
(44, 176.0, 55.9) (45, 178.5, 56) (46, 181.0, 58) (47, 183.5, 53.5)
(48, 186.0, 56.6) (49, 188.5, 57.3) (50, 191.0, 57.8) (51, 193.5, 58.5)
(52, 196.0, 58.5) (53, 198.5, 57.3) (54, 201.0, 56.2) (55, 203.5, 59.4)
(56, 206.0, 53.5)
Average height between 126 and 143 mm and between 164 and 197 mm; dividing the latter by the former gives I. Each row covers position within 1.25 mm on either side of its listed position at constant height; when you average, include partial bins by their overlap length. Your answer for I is 1.16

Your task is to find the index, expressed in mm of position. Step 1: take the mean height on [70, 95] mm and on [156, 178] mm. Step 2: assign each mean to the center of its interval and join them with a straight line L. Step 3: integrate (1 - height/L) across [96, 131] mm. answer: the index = 2.1 mm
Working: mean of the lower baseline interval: 54.5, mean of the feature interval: 52.5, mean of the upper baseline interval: 58.1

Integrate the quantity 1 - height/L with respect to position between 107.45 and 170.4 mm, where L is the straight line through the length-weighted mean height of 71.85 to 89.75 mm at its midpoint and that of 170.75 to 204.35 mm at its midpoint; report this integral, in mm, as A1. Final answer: 2.3 mm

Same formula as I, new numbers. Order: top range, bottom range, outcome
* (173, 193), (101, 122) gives 1.10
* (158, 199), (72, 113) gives 1.09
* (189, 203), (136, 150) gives 1.22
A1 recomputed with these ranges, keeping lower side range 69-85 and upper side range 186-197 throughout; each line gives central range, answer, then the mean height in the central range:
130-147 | 2.5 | 48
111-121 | 0.7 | 51.8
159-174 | -0.3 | 58.2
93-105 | 0.8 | 51.4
